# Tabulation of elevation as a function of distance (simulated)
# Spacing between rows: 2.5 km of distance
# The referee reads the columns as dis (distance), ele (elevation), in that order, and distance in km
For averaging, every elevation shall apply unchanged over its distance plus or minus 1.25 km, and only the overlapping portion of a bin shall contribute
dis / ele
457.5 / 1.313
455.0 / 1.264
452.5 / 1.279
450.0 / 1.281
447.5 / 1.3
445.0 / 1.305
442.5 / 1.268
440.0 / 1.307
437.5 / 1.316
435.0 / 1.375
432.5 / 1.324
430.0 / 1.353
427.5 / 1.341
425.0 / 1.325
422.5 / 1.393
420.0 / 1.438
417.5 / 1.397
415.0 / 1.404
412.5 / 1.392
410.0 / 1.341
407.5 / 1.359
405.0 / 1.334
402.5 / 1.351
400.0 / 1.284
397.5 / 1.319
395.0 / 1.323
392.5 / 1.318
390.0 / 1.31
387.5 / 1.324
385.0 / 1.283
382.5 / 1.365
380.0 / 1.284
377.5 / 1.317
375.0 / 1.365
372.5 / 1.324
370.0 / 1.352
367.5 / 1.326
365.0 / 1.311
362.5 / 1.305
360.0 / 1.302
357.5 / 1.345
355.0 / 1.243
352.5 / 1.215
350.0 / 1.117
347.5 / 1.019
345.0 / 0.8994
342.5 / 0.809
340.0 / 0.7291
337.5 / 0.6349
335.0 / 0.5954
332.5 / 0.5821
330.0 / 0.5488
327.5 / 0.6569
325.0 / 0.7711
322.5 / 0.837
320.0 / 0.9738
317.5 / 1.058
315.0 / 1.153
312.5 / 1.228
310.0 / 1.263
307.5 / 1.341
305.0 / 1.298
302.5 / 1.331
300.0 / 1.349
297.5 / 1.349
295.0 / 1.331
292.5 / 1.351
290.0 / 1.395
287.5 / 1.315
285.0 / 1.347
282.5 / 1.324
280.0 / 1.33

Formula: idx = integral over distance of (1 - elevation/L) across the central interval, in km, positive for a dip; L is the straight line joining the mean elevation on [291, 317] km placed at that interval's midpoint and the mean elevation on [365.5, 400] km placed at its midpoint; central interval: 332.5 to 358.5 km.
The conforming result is 7.36 km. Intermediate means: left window 1.29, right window 1.32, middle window 0.939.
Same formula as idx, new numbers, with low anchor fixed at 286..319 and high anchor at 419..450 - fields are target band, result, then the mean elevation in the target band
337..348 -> 4.10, 0.817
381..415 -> -0.31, 1.33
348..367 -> 0.75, 1.26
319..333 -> 6.09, 0.732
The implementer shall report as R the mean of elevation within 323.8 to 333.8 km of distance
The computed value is 0.639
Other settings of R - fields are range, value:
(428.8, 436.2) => 1.35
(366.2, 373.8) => 1.33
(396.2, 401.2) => 1.3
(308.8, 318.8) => 1.17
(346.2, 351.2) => 1.07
